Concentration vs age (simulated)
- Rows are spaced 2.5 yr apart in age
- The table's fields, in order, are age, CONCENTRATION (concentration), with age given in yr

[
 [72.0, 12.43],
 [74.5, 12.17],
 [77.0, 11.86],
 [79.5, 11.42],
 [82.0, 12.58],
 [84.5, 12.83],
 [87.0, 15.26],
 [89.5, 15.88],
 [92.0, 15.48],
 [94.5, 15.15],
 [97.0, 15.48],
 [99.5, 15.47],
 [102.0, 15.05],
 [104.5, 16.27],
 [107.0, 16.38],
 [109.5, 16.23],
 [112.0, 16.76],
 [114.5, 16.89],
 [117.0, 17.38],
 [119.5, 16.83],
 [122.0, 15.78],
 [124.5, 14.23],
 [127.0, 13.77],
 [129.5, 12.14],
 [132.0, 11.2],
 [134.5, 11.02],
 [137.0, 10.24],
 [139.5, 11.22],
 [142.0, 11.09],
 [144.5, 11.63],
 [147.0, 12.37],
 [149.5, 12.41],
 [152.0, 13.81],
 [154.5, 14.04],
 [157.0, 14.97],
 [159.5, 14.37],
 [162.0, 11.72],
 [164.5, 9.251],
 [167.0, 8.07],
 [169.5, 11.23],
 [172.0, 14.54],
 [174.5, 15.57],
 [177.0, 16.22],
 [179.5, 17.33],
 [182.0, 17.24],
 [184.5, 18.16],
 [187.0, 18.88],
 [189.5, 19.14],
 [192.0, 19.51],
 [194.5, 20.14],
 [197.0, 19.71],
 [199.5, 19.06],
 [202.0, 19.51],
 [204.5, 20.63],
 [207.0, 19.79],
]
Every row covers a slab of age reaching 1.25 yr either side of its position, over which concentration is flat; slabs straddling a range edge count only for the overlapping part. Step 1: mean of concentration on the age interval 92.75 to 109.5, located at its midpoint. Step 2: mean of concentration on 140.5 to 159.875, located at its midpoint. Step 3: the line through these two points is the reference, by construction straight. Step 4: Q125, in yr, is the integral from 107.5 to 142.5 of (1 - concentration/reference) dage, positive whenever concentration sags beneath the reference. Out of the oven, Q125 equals 1.0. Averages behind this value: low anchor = 15.7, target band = 14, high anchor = 13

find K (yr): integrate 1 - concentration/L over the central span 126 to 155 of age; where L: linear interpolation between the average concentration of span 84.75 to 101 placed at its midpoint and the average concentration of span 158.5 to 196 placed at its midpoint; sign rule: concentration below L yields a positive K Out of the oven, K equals 6.4 yr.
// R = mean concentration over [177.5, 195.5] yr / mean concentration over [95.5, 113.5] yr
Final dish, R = 1.2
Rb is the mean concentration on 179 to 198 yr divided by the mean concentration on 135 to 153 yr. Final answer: 1.60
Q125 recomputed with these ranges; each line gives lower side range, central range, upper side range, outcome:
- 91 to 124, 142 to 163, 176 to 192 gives 5.1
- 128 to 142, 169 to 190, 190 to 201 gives 1.0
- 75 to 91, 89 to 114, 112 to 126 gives -1.8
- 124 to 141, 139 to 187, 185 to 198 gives 6.6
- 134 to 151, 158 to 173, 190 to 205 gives 3.4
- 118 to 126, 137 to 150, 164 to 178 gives 2.5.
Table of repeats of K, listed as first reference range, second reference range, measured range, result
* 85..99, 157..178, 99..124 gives -2.8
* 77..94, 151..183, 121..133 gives 0.3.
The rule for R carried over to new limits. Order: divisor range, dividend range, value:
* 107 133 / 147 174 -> 0.82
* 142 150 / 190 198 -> 1.65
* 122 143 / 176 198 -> 1.53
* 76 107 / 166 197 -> 1.14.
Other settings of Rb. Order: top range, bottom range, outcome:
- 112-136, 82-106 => 0.96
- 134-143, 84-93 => 0.72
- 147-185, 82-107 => 0.91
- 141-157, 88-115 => 0.80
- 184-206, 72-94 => 1.45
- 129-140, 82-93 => 0.76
